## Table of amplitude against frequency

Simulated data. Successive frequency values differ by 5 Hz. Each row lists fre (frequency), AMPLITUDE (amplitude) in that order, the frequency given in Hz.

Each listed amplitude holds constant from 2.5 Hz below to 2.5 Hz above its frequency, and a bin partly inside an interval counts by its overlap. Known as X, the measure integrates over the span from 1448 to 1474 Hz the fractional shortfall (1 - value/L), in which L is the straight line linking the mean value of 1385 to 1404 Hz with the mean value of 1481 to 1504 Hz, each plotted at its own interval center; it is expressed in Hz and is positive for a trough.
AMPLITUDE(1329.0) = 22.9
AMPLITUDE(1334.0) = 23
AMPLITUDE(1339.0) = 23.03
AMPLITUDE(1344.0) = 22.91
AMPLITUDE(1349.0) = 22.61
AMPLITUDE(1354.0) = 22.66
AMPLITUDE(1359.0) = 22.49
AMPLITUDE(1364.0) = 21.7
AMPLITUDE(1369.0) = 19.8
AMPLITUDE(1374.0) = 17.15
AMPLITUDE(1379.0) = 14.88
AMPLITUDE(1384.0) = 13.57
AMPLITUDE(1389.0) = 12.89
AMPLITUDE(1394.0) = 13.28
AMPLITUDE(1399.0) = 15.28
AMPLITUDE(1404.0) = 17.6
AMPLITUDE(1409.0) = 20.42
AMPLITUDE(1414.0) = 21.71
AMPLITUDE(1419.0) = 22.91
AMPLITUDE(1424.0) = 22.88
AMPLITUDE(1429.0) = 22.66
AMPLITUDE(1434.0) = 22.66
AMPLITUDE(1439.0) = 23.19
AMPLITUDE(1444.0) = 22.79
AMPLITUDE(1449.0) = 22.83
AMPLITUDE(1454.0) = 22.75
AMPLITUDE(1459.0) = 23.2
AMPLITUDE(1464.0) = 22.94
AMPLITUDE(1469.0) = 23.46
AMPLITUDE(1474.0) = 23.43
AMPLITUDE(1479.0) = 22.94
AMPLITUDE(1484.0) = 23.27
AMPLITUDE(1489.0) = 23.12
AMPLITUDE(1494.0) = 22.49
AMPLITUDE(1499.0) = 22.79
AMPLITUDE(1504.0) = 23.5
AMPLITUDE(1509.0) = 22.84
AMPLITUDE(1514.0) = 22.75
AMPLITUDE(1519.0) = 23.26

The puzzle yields -3.8 Hz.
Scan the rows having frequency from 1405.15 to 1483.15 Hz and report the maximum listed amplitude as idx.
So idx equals 23.46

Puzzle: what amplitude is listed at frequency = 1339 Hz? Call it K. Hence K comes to 23.03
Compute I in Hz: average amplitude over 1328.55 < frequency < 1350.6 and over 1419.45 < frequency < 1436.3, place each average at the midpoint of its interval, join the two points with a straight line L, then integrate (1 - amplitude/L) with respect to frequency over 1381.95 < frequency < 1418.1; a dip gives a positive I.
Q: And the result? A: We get 9.6 Hz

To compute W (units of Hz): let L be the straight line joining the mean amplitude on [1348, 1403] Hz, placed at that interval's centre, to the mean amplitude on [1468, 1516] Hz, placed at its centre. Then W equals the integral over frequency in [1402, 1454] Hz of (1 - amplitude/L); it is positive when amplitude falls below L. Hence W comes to -4.95 Hz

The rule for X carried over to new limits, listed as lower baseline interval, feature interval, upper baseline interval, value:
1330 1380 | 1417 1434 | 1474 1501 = -0.5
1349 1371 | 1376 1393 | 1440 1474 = 6.4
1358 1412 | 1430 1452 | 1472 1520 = -3.0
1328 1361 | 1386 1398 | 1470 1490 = 5.0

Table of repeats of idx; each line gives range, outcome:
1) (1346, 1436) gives 22.91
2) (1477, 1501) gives 23.27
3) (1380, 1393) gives 13.57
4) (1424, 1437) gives 22.88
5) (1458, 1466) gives 23.2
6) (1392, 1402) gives 15.28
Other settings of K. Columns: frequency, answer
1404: 17.6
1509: 22.84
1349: 22.61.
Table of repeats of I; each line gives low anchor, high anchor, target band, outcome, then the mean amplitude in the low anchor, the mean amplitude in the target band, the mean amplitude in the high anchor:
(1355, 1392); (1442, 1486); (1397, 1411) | 1.25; 17.6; 17.8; 23.1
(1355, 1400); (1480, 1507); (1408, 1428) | -3.16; 17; 22.1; 23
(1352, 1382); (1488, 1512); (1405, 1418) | -0.09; 19.6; 20.9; 22.9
